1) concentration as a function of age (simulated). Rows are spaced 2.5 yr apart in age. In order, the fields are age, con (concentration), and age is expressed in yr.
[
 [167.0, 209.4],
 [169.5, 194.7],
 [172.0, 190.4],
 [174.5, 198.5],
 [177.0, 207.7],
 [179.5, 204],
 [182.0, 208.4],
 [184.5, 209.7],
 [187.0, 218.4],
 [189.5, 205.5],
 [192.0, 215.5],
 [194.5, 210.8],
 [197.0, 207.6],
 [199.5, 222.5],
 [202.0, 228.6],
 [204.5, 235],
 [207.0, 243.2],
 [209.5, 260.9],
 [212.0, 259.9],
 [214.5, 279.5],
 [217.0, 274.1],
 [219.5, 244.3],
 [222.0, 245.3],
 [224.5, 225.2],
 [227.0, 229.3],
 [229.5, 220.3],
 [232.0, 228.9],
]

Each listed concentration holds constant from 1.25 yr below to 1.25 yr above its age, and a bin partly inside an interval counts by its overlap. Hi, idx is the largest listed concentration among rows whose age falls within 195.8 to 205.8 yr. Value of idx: 235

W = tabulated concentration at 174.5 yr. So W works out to 198.5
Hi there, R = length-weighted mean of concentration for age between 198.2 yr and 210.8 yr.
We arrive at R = 238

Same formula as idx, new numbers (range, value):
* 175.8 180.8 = 207.7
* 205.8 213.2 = 260.9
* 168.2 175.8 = 198.5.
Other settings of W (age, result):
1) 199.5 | 222.5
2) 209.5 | 260.9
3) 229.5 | 220.3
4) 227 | 229.3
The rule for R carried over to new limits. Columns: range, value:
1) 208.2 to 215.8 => 267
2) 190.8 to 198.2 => 211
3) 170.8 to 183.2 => 202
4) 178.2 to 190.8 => 209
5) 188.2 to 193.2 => 211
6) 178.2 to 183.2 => 206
